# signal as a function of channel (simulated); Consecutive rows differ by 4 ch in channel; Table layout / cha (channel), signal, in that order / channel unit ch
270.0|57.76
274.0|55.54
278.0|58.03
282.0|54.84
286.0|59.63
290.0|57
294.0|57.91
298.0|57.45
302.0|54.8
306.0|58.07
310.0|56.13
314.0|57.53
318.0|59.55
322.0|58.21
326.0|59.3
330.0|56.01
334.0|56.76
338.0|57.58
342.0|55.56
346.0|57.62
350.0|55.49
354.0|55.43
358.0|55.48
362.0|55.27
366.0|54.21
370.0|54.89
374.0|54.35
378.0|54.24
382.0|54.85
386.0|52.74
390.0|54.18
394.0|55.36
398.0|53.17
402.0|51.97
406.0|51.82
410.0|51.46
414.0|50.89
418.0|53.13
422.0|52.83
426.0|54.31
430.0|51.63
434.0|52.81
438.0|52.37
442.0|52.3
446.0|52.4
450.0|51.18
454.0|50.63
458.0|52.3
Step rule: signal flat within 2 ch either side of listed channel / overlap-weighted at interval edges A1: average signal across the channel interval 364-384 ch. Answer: 54.5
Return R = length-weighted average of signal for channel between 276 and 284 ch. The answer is 56.4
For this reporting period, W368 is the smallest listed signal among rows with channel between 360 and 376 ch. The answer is 54.21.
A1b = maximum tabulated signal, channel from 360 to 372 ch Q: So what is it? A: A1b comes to 55.27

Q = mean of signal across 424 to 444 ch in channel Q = 52.7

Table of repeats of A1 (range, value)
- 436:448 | 52.4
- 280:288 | 57.2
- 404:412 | 51.6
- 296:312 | 56.6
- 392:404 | 53.5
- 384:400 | 53.9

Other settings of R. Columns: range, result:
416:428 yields 53.4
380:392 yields 53.9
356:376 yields 54.8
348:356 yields 55.5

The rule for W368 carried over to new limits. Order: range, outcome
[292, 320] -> 54.8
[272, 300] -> 54.84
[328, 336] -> 56.01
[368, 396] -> 52.74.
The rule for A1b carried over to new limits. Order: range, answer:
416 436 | 54.31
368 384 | 54.89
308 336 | 59.55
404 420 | 53.13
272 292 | 59.63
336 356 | 57.62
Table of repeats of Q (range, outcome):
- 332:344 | 56.6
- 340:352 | 56.2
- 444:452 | 51.8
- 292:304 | 56.7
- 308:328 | 58.1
